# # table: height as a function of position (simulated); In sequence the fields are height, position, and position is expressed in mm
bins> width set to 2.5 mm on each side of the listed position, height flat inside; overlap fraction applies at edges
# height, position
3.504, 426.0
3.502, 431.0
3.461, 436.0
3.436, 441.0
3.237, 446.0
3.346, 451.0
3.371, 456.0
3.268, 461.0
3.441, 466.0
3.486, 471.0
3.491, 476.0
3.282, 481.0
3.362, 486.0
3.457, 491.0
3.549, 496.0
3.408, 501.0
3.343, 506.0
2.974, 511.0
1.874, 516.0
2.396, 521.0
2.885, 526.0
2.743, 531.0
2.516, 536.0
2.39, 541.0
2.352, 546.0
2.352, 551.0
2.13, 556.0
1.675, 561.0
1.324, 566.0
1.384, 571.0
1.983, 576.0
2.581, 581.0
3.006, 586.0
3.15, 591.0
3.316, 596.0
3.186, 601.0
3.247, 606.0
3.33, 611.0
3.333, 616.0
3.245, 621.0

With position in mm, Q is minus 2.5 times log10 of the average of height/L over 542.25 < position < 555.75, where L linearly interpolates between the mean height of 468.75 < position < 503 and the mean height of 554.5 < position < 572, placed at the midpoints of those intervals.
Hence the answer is -0.187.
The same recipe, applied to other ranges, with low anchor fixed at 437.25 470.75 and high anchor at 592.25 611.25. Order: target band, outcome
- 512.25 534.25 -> 0.303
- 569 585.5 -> 0.469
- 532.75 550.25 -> 0.334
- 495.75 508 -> -0.028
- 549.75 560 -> 0.464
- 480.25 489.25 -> 0.000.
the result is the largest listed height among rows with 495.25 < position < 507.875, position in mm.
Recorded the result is 3.549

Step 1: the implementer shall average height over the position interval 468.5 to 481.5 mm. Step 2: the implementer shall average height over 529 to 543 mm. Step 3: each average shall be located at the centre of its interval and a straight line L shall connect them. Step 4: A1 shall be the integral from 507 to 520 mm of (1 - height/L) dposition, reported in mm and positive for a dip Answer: 1.6 mm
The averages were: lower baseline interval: 3.44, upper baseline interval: 2.55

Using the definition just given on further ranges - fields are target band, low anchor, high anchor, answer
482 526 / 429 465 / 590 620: 3.9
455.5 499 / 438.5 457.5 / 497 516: -2.7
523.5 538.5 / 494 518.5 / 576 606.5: 1.5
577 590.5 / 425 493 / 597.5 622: 2.2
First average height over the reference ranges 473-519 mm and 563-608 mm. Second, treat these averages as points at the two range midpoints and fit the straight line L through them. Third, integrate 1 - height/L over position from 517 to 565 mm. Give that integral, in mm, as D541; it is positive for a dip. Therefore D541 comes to 9.1 mm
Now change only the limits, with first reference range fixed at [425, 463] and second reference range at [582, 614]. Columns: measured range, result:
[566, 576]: 5.3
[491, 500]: -0.5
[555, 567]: 5.7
